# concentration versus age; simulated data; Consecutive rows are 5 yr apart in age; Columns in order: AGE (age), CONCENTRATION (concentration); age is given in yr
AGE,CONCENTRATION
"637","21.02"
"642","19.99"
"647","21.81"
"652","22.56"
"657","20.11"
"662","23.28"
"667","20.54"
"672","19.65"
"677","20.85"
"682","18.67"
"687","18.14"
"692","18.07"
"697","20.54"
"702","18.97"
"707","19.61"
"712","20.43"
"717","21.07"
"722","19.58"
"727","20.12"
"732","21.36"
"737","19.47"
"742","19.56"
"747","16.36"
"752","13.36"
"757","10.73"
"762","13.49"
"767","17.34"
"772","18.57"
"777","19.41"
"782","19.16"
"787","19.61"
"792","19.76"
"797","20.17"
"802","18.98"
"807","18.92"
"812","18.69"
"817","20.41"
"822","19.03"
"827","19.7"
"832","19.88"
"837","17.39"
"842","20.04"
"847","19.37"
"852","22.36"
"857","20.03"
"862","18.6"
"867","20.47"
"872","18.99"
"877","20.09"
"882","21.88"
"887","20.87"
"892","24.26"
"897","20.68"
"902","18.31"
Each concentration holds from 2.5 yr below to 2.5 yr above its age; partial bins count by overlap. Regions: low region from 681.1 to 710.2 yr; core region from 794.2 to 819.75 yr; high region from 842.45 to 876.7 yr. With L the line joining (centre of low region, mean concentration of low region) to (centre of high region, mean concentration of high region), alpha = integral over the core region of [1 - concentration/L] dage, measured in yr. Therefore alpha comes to 0.3 yr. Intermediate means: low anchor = 19.1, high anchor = 20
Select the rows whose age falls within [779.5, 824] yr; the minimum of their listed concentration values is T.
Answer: 18.69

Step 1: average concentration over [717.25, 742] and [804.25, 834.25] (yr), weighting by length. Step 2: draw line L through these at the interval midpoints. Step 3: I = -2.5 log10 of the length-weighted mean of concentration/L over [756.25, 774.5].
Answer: 0.273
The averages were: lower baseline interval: 20.2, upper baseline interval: 19.4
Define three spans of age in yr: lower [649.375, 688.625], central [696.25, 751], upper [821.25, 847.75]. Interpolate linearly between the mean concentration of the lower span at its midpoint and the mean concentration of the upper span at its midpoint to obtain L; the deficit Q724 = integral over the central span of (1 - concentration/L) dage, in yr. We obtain 1.6 yr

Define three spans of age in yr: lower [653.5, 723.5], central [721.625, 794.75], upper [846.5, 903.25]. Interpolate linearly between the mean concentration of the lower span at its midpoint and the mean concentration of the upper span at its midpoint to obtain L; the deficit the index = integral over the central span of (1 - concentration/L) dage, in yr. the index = 8.7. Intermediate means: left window 20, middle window 17.8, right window 20.6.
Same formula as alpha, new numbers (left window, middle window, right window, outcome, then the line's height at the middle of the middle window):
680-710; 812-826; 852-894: 0.5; 20.2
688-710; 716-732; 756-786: -1.7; 18.4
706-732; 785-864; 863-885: 2.7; 20.3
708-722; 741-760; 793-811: 5.1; 20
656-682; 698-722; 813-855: 0.5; 20.5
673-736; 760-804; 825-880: 2.7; 19.8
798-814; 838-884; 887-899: 2.0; 21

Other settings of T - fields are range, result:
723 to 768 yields 10.73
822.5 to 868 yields 17.39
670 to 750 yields 16.36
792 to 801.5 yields 19.76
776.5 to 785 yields 19.16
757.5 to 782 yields 13.49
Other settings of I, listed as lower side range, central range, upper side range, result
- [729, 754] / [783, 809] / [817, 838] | -0.03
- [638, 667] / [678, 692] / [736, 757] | 0.06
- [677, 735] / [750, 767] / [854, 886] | 0.44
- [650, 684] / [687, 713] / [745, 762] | -0.08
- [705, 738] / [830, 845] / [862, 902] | 0.08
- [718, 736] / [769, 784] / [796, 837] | 0.04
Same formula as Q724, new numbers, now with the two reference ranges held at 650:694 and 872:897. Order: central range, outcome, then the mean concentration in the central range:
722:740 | 0.3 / 20.2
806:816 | 0.9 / 19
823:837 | 1.2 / 19.3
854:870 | 1.1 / 19.8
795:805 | 0.7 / 19.5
